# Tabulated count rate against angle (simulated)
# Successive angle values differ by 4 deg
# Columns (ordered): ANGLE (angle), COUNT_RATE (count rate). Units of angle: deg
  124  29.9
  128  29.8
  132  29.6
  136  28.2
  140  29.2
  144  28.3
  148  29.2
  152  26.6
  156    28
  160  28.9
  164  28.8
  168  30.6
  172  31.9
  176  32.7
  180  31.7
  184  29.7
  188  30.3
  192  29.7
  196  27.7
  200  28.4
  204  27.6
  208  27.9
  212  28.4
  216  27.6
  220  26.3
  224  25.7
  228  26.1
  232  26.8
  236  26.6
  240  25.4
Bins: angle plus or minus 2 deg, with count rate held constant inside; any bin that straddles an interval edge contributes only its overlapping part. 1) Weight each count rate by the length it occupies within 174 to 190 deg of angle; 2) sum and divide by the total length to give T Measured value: 31.1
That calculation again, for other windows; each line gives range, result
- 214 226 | 26.5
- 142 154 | 28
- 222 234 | 26.2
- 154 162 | 28.4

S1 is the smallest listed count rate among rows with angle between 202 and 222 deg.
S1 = 26.3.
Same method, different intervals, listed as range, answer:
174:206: 27.6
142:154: 26.6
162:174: 28.8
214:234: 25.7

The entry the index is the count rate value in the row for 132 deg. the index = 29.6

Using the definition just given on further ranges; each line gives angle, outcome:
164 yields 28.8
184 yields 29.7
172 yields 31.9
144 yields 28.3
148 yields 29.2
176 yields 32.7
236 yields 26.6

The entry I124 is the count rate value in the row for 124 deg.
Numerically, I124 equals 29.9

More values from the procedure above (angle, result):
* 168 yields 30.6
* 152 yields 26.6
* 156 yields 28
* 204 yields 27.6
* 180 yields 31.7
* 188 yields 30.3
